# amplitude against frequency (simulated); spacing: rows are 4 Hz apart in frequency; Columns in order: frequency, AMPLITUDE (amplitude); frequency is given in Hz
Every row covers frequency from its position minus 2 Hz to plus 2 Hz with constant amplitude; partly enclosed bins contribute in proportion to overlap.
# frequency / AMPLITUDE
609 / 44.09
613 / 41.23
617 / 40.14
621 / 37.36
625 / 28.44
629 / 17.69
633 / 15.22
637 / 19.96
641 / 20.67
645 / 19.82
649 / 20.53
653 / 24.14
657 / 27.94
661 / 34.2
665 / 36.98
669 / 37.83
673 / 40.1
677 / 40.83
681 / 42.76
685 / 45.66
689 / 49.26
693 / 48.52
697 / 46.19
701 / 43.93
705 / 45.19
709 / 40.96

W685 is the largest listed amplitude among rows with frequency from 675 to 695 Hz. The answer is 49.26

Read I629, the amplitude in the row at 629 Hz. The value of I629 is 17.69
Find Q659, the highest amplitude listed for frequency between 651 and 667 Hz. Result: 36.98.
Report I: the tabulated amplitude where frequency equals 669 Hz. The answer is 37.83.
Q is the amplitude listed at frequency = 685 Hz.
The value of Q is 45.66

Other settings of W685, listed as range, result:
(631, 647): 20.67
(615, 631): 40.14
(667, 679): 40.83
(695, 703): 46.19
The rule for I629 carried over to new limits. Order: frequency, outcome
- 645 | 19.82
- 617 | 40.14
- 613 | 41.23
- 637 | 19.96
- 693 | 48.52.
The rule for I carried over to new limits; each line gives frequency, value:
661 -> 34.2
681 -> 42.76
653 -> 24.14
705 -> 45.19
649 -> 20.53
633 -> 15.22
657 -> 27.94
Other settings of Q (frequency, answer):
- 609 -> 44.09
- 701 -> 43.93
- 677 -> 40.83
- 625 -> 28.44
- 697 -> 46.19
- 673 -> 40.1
